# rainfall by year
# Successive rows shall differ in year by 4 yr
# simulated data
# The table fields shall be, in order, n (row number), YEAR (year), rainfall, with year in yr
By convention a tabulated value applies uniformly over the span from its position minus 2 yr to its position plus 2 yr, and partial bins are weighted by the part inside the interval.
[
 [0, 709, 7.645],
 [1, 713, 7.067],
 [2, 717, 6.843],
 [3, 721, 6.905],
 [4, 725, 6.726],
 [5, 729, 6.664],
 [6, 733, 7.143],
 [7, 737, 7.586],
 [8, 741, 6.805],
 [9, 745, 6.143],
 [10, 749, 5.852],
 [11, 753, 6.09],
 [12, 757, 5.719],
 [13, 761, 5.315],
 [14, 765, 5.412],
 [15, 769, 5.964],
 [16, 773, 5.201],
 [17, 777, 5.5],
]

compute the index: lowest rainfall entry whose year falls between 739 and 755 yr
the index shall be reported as 5.852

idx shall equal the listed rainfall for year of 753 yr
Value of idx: 6.09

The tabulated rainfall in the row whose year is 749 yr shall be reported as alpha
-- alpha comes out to 5.852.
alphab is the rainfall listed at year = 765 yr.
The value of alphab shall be 5.412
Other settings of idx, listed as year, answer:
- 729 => 6.664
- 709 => 7.645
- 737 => 7.586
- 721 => 6.905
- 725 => 6.726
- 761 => 5.315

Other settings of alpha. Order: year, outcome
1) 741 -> 6.805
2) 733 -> 7.143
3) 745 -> 6.143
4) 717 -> 6.843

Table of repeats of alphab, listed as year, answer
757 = 5.719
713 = 7.067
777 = 5.5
